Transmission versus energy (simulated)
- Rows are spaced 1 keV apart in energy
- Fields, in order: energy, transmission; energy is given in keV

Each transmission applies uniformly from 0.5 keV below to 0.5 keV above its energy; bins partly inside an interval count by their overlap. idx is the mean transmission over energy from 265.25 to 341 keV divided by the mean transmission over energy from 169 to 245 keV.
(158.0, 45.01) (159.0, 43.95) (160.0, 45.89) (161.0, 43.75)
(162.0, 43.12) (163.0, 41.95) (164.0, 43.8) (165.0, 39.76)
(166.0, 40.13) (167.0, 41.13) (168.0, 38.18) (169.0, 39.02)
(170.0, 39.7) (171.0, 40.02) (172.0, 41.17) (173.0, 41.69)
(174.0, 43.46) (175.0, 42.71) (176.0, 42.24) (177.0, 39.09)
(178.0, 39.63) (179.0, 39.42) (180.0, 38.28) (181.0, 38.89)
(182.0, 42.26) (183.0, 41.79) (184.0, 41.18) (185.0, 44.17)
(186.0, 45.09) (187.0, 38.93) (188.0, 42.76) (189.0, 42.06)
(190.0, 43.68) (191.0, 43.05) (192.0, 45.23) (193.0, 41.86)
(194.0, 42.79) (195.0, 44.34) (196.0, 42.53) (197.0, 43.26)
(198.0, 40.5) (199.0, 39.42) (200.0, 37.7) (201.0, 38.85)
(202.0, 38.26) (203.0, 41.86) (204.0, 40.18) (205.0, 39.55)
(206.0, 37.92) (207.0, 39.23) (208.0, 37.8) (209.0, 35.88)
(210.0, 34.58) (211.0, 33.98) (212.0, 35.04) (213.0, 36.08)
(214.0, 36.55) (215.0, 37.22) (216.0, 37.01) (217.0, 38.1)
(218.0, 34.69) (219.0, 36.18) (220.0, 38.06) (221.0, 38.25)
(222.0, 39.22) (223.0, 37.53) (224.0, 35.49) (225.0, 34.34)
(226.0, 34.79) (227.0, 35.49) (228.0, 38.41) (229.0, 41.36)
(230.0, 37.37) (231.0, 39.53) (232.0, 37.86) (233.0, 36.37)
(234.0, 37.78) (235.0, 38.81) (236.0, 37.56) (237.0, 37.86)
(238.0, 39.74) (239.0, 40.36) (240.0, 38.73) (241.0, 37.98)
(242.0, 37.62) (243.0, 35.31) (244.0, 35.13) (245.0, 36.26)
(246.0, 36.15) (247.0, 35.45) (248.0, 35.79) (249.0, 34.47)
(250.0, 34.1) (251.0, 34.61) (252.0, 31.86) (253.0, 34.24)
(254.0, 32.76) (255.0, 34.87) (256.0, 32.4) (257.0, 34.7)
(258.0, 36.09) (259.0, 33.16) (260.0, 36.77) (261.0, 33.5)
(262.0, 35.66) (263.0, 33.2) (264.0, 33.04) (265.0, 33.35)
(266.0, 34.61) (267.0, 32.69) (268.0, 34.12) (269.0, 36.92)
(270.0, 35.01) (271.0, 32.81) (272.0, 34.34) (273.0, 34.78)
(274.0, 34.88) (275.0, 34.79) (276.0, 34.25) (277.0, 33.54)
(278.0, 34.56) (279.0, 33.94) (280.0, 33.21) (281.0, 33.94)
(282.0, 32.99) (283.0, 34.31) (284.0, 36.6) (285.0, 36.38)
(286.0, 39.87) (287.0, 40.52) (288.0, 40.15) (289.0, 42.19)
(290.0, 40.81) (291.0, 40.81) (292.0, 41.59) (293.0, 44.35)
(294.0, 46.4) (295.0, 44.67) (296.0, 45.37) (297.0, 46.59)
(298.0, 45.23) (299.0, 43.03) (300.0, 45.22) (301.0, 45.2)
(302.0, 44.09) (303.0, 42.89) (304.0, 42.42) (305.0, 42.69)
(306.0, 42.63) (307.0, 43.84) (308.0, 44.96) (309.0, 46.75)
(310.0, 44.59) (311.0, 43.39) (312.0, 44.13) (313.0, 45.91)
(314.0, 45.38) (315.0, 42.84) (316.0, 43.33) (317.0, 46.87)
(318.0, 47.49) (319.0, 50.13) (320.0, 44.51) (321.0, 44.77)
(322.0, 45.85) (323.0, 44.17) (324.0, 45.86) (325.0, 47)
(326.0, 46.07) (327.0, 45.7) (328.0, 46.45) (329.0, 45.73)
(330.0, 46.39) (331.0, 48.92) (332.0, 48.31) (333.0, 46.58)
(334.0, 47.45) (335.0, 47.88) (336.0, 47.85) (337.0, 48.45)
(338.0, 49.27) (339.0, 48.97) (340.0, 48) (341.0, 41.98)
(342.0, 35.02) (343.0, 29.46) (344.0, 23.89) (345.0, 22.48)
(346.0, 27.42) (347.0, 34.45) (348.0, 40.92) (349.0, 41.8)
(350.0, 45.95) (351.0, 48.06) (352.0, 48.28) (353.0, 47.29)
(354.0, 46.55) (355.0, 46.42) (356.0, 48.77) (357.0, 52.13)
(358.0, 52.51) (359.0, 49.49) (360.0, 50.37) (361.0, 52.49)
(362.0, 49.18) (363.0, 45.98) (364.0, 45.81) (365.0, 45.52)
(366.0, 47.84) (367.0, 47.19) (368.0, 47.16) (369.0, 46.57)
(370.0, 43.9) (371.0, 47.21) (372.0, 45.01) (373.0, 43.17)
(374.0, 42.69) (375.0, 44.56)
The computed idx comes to 1.08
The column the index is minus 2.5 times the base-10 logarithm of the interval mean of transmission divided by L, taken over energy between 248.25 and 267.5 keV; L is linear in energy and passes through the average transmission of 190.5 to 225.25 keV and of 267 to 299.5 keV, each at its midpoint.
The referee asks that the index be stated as 0.13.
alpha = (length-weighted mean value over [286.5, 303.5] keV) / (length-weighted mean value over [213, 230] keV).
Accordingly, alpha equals 1.2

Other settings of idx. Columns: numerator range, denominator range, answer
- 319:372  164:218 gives 1.12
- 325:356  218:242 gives 1.15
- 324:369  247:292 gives 1.27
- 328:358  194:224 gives 1.14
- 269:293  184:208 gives 0.88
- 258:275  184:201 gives 0.81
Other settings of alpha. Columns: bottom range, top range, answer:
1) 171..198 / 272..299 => 0.92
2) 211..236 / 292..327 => 1.21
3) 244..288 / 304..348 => 1.25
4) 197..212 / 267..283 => 0.89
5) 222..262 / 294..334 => 1.25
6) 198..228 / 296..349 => 1.17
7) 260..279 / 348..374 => 1.38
